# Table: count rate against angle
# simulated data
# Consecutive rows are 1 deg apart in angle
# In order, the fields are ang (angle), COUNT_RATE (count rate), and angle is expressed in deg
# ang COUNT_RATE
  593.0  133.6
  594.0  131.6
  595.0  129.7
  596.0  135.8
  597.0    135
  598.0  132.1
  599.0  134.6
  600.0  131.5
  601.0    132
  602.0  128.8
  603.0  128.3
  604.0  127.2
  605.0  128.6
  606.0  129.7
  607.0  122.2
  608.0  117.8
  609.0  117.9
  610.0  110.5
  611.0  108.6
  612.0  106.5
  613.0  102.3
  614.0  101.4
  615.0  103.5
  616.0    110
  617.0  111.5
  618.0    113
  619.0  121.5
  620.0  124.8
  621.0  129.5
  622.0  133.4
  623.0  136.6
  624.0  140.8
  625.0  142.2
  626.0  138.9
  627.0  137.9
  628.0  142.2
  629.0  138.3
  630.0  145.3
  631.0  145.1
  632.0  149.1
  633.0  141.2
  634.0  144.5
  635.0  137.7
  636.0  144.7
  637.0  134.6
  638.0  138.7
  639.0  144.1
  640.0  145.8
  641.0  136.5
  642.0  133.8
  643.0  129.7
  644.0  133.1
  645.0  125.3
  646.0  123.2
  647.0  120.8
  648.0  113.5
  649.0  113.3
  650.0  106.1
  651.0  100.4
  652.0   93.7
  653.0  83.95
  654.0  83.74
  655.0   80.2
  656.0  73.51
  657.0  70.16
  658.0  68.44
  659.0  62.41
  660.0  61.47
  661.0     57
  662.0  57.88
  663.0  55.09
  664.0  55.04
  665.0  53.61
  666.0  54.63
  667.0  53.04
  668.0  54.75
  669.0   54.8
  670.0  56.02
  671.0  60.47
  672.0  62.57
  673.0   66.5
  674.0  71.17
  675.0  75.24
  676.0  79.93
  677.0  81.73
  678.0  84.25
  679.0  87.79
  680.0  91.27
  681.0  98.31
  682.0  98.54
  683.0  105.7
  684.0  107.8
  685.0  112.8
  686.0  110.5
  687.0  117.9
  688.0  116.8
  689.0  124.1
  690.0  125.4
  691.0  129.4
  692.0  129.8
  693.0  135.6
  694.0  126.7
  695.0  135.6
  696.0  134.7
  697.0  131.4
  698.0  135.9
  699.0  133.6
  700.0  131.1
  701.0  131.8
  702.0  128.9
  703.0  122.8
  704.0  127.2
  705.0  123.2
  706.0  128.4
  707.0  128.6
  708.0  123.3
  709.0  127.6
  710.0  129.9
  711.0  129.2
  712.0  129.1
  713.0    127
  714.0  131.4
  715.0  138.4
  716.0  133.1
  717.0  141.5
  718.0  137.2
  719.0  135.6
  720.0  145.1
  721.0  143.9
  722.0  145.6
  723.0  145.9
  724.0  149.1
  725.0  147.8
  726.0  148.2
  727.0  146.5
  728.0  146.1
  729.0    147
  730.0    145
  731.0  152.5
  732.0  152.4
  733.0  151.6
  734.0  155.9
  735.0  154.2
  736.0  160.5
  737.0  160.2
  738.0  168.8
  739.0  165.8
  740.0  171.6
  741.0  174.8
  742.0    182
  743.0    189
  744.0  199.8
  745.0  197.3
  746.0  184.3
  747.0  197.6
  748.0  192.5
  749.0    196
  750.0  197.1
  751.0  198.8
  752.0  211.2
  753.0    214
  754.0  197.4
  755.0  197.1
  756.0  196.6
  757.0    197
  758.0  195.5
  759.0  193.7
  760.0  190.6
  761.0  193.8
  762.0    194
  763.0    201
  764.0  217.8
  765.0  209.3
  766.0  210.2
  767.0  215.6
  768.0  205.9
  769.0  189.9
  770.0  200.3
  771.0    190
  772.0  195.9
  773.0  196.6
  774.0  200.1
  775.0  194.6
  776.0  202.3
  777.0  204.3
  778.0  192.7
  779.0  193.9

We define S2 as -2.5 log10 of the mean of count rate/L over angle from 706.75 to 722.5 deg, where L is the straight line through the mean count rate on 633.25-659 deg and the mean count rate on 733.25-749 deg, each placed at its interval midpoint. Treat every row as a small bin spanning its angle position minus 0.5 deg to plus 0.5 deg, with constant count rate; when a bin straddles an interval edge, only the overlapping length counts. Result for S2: 0.19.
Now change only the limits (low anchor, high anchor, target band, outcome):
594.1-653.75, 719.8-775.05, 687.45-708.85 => 0.23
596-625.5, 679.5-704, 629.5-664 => 0.12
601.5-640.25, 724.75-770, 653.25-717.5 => 0.49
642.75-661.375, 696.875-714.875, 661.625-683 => 0.47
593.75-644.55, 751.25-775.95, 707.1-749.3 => 0.19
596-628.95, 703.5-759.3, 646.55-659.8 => 0.46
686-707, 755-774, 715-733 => 0.09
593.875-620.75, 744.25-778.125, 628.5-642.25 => -0.05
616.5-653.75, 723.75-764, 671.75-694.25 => 0.43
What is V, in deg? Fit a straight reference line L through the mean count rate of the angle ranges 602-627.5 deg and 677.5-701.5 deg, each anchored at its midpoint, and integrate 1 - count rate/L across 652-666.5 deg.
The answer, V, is 6.4 deg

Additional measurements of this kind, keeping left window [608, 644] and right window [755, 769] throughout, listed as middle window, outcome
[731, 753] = 1.33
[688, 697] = 1.92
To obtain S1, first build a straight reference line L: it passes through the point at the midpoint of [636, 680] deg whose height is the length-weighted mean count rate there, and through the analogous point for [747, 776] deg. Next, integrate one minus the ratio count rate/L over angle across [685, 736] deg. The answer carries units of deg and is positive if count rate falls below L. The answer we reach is 3.2 deg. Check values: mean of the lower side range 89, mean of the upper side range 200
